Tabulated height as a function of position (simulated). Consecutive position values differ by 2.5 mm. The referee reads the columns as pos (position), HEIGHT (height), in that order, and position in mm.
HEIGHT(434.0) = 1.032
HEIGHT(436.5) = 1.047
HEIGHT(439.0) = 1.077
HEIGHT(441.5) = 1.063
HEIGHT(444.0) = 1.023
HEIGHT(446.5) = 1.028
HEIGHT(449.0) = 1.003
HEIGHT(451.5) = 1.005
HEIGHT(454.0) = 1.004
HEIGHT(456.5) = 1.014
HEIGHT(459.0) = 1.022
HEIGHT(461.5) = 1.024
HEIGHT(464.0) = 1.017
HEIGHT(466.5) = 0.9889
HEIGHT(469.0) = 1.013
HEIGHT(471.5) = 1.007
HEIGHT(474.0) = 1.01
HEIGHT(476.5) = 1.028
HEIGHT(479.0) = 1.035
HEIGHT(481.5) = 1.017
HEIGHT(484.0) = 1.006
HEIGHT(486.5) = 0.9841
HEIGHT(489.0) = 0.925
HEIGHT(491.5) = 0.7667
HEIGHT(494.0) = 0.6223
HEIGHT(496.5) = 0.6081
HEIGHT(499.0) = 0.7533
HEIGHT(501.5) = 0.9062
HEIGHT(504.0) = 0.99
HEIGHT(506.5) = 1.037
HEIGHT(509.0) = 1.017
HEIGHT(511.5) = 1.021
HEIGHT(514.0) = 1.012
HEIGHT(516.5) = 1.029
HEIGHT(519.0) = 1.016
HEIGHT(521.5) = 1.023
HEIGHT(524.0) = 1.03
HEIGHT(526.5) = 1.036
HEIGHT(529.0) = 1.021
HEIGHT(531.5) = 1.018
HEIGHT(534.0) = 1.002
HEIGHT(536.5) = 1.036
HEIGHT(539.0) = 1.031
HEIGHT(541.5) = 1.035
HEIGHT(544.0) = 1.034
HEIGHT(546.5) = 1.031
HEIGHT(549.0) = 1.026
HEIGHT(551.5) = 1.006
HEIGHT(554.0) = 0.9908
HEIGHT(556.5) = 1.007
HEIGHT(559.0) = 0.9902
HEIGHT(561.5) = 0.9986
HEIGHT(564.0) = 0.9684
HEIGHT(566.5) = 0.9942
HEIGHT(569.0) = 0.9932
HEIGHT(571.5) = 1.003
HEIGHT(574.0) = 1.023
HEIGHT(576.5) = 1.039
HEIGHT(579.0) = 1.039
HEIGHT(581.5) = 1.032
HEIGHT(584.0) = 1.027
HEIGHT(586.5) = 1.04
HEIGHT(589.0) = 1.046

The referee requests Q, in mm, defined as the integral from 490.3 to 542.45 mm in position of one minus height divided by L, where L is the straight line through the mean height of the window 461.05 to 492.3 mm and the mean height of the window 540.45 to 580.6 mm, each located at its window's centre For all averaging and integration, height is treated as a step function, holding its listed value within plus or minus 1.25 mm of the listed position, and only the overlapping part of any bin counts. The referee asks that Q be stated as 2.5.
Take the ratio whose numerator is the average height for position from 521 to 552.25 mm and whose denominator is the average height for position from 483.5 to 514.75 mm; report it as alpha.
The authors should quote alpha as 1.15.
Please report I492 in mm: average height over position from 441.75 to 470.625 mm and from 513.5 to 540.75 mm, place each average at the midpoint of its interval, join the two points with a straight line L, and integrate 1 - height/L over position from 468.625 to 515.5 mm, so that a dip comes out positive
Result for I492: 3.9 mm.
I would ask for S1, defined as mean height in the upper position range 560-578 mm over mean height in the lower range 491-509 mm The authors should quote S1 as 1.21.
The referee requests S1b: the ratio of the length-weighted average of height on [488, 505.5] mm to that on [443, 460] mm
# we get 0.79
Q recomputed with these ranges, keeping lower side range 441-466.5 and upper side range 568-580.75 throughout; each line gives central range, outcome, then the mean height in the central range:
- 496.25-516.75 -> 1.6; 0.941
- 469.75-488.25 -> 0.1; 1.01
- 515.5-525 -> 0.0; 1.02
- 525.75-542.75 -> -0.1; 1.03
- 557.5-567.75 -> 0.3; 0.988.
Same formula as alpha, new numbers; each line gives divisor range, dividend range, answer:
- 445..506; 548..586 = 1.06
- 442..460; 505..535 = 1.01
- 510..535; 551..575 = 0.98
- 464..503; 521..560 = 1.11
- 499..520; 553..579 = 1.01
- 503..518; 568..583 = 1.00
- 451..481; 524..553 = 1.01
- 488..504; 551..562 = 1.28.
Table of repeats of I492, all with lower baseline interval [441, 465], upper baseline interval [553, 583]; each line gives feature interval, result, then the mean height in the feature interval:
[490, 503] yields 3.5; 0.74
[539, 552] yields -0.2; 1.03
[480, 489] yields 0.2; 0.993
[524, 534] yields -0.1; 1.02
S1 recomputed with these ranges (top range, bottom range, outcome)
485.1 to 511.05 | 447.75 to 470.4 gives 0.86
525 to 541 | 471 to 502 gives 1.15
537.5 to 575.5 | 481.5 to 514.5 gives 1.12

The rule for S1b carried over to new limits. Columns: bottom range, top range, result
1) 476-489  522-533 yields 1.02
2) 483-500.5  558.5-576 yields 1.24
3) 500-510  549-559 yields 1.02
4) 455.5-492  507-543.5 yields 1.03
